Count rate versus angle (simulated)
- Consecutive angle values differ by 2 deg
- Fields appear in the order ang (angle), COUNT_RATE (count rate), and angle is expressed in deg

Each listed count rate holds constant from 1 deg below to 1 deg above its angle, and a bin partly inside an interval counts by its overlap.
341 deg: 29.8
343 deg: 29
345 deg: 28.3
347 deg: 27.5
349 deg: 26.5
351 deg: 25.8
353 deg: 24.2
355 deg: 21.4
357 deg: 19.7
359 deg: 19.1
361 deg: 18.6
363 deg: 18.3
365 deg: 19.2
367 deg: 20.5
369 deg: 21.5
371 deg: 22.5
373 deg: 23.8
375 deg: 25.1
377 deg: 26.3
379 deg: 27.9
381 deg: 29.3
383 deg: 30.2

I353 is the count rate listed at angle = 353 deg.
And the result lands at 24.2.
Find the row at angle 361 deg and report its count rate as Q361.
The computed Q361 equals 18.6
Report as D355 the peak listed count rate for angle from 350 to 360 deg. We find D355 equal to 25.8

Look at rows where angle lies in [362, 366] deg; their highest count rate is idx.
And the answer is 19.2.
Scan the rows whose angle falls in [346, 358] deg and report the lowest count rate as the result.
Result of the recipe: 19.7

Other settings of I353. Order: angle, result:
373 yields 23.8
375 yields 25.1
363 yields 18.3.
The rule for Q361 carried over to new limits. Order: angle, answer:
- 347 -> 27.5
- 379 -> 27.9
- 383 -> 30.2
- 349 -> 26.5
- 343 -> 29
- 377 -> 26.3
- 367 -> 20.5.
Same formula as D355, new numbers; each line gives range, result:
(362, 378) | 26.3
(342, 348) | 29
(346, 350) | 27.5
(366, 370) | 21.5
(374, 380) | 27.9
